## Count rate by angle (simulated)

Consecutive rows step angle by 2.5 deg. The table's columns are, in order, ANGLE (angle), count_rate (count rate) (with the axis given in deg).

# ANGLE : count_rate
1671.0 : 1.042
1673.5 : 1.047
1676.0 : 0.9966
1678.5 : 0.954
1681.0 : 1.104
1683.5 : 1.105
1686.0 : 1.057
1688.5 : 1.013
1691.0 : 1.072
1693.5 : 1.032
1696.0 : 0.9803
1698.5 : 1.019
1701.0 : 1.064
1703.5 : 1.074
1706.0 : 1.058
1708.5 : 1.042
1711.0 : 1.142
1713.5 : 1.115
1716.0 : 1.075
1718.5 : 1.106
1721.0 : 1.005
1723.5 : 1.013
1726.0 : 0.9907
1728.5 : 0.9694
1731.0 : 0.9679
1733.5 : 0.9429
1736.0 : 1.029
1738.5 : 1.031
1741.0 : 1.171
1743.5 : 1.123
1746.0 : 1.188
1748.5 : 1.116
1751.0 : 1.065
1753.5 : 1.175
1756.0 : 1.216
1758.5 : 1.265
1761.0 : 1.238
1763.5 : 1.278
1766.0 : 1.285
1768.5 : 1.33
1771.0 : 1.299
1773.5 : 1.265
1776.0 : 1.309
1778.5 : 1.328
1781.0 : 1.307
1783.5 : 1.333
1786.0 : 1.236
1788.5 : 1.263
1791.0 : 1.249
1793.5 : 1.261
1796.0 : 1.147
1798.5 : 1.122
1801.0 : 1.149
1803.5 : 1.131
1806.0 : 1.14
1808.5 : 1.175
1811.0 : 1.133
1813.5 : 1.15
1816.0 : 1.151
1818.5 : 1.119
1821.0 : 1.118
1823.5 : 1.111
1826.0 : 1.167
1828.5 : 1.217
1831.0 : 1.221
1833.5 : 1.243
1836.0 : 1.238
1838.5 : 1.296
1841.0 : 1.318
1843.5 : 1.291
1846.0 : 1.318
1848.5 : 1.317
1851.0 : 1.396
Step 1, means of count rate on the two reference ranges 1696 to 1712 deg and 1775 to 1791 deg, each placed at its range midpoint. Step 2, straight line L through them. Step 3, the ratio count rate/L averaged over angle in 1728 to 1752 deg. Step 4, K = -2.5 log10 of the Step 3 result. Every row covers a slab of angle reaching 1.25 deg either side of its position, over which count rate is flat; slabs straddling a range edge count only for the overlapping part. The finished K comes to 0.10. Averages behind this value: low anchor 1.06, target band 1.06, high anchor 1.29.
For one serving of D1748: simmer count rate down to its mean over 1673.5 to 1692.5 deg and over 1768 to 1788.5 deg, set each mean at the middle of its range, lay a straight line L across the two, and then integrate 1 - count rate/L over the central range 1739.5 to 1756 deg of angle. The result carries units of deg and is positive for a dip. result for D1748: 1.0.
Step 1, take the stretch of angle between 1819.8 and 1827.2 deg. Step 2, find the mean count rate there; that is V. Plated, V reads 1.13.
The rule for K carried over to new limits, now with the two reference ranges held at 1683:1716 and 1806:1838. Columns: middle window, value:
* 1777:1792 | -0.13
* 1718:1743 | 0.07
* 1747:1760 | -0.06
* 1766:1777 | -0.16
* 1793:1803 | -0.01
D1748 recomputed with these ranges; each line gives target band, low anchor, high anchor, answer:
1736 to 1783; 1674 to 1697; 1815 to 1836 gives -4.6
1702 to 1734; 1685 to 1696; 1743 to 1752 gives 1.1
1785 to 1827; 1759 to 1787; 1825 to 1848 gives 3.6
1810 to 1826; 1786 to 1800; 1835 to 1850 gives 1.6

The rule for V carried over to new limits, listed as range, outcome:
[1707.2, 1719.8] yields 1.1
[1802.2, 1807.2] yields 1.14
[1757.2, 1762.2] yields 1.25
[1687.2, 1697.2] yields 1.02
